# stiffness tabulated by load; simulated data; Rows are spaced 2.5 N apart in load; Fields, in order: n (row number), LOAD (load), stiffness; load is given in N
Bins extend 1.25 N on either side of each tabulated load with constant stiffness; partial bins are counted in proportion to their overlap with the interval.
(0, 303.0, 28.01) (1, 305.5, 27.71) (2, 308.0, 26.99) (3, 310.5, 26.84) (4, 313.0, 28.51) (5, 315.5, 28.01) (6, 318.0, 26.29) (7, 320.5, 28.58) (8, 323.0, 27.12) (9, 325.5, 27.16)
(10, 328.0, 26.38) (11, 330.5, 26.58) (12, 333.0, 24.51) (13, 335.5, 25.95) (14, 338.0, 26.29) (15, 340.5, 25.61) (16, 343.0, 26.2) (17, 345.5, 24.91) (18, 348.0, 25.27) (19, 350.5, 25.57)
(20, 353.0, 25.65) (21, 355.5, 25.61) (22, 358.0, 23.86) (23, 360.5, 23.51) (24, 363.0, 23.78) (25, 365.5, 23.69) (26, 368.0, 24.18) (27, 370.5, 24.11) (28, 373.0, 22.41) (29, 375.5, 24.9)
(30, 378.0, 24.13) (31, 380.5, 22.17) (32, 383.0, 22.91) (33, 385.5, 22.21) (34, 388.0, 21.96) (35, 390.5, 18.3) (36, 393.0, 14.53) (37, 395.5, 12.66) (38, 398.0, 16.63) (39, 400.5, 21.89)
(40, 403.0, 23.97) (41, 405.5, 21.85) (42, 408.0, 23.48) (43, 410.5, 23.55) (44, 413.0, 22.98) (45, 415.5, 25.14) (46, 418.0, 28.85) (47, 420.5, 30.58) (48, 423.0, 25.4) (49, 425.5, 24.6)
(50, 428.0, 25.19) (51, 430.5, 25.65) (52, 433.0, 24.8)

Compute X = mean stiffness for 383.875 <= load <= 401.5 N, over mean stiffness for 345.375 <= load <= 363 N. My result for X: 0.7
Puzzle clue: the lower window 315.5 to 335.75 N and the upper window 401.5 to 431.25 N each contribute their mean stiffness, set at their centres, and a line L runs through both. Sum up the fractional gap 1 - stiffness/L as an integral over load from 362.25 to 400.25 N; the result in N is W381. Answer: 6.6 N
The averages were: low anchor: 26.7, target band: 21.2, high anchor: 25.1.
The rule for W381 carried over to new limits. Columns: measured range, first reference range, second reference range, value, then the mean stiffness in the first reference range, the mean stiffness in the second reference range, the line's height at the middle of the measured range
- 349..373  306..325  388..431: 0.7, 27.5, 22.6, 25.1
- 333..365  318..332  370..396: -0.7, 27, 21.1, 24.6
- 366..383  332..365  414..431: 1.3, 25.1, 26.5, 25.6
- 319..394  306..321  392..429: 3.4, 27.5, 22.8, 25.4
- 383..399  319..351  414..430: 5.0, 26.2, 26.5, 26.4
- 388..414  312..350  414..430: 6.3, 26.5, 26.5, 26.5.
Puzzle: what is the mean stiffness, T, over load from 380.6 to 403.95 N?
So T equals 19.5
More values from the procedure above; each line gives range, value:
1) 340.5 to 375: 24.6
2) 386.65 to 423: 22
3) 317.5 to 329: 27.2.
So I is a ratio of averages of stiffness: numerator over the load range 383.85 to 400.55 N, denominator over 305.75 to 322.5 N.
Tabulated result 0.66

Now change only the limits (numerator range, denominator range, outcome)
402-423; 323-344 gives 0.96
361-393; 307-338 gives 0.84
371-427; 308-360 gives 0.86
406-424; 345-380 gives 1.05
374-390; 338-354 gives 0.89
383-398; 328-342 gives 0.71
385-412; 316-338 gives 0.75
